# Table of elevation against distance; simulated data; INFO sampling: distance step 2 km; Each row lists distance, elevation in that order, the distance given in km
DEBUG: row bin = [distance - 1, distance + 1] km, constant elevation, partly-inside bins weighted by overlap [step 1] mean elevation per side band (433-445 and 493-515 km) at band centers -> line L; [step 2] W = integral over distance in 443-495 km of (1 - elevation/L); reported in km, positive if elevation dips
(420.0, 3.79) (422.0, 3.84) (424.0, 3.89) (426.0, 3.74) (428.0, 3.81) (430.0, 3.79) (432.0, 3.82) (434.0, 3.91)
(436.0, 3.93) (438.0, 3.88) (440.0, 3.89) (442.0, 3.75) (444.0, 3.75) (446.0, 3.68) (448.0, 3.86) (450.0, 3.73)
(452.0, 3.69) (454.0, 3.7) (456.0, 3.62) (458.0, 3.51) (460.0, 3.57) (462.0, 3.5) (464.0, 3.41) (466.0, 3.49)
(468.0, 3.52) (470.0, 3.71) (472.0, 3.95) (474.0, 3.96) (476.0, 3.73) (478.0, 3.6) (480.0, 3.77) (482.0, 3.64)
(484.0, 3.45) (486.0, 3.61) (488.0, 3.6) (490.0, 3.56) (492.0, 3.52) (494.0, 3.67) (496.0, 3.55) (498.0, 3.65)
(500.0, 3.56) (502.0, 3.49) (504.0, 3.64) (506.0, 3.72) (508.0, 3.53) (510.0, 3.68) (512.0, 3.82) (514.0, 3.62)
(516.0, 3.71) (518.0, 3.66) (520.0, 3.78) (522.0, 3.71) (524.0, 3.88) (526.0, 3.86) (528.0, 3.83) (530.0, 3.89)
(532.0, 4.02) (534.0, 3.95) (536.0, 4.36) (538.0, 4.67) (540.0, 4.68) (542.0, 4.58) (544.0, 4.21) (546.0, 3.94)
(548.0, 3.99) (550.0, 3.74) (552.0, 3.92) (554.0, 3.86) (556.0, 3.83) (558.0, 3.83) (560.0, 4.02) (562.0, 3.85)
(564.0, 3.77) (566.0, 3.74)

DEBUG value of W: 1.4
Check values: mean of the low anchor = 3.85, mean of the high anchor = 3.63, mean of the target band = 3.65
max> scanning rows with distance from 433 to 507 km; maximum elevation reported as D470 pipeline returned 3.96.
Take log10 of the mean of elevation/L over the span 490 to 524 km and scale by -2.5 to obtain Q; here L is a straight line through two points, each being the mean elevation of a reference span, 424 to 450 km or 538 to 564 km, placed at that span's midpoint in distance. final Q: 0.09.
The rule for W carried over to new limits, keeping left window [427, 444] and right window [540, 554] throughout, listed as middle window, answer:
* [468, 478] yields 0.4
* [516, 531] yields 0.9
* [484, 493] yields 0.9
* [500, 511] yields 1.1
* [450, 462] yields 0.8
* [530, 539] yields -0.3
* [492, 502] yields 1.0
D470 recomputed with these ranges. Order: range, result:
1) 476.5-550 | 4.68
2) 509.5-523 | 3.82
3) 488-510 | 3.72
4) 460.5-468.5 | 3.52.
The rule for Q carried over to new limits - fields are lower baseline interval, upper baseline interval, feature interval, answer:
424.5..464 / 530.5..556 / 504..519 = 0.10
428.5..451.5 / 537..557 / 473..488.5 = 0.08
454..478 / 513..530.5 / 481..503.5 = 0.04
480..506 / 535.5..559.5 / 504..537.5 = 0.01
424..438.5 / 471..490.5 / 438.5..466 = 0.03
